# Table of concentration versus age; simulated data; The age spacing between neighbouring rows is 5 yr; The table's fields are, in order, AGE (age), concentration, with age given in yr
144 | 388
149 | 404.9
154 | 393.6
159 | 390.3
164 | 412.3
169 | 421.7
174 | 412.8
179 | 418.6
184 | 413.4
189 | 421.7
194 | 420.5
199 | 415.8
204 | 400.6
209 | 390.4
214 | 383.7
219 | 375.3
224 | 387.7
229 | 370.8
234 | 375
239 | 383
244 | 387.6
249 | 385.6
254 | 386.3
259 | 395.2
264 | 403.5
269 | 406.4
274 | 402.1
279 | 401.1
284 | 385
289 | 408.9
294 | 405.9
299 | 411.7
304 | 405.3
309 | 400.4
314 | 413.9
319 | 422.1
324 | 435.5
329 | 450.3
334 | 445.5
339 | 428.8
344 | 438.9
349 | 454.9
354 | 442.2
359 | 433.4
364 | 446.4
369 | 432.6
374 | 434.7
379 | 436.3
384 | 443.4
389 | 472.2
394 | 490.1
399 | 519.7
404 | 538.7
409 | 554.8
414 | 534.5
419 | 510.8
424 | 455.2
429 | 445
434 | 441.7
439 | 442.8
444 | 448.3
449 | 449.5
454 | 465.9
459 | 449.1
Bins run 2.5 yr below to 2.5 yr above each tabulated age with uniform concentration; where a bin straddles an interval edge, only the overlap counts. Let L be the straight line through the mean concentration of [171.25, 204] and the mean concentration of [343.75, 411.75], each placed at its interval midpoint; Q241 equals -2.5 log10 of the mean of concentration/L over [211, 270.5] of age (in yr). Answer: 0.12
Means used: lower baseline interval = 416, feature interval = 386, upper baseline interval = 468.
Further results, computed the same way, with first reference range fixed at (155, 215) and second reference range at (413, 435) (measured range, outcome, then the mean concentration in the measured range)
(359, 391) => 0.05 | 443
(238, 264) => 0.10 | 389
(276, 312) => 0.09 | 403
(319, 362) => 0.03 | 440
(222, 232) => 0.11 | 379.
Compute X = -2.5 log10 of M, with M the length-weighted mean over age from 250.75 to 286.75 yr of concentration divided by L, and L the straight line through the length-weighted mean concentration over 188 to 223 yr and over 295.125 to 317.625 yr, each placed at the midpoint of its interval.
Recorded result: 0.02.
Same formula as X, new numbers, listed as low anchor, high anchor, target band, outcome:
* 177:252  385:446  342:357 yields 0.028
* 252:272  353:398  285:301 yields 0.016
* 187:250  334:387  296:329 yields 0.016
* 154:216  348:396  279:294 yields 0.080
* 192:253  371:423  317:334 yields 0.030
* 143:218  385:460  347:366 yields 0.040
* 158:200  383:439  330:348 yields 0.064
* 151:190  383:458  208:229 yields 0.112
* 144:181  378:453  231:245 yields 0.127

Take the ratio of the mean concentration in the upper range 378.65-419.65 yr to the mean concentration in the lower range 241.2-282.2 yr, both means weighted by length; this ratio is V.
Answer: 1.27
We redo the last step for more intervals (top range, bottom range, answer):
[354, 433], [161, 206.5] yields 1.14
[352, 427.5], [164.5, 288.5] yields 1.20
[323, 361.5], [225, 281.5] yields 1.13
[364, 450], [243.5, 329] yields 1.17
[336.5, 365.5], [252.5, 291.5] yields 1.10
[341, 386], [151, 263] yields 1.11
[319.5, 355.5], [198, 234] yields 1.14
